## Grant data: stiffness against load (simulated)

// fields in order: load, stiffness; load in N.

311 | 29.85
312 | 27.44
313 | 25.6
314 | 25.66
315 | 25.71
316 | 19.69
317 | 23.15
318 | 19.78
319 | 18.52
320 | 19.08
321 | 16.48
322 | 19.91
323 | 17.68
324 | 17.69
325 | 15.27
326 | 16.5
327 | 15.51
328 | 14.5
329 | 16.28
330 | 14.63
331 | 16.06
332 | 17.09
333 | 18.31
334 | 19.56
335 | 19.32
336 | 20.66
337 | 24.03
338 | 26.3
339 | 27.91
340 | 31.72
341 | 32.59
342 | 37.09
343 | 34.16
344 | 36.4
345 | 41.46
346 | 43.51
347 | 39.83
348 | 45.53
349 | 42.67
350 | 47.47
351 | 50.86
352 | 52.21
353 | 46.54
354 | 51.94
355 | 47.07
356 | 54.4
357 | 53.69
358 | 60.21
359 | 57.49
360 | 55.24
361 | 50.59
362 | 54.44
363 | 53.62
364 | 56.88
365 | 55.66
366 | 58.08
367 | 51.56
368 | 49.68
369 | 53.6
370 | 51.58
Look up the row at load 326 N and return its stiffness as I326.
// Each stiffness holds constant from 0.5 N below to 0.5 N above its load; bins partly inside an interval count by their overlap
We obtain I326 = 16.5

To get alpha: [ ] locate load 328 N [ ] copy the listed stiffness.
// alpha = 14.5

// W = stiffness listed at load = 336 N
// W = 20.66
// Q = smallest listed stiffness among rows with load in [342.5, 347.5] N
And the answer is 34.16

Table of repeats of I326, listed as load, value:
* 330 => 14.63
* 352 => 52.21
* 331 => 16.06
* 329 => 16.28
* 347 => 39.83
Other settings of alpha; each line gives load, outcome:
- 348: 45.53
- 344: 36.4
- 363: 53.62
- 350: 47.47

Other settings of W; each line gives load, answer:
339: 27.91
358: 60.21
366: 58.08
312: 27.44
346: 43.51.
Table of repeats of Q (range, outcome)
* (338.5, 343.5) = 27.91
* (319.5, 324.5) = 16.48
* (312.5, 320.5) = 18.52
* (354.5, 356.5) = 47.07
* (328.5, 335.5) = 14.63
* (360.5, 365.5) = 50.59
